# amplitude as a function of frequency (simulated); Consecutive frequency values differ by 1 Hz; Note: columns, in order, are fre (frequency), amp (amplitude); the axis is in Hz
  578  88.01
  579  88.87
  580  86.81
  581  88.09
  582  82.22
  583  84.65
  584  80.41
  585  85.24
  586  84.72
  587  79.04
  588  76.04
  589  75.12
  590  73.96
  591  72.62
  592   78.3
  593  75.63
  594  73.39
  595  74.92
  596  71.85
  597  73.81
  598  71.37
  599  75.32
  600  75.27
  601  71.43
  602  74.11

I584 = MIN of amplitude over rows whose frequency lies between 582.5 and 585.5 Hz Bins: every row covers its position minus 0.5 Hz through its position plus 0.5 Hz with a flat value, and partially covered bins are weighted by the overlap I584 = 80.41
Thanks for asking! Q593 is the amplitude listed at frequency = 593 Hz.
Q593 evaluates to 75.63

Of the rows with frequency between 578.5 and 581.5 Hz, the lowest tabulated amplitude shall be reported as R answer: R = 86.81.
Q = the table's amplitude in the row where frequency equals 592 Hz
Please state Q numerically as 78.3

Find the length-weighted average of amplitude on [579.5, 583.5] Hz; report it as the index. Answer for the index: 85.4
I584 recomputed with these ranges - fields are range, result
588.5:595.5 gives 72.62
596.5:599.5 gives 71.37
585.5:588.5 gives 76.04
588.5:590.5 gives 73.96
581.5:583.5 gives 82.22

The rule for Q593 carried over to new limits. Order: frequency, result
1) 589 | 75.12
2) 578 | 88.01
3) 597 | 73.81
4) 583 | 84.65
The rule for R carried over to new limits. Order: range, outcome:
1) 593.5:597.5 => 71.85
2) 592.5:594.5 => 73.39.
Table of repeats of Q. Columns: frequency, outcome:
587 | 79.04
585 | 85.24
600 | 75.27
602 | 74.11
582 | 82.22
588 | 76.04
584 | 80.41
